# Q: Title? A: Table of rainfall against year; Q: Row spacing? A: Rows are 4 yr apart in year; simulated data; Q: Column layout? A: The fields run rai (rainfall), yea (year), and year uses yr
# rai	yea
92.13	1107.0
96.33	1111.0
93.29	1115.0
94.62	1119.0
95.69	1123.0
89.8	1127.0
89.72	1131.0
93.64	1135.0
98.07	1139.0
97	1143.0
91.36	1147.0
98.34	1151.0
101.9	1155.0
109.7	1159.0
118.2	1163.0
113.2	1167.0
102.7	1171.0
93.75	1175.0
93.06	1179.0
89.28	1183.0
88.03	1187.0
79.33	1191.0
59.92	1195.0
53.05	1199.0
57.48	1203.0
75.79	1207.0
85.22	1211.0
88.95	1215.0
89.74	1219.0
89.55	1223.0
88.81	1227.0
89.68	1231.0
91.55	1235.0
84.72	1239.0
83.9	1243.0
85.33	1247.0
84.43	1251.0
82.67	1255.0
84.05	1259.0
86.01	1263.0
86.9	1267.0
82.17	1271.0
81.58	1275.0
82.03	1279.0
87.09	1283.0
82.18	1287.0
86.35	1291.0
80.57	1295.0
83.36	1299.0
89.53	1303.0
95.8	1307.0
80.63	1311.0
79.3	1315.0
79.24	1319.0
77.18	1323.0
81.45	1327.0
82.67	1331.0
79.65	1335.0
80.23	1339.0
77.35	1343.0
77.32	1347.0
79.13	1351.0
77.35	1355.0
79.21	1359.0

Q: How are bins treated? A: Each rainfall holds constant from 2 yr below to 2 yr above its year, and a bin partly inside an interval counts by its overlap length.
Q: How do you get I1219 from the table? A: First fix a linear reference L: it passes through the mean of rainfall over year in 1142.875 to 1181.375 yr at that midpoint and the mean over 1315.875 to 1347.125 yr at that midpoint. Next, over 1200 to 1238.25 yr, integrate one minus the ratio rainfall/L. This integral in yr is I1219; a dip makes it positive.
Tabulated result 4.5 yr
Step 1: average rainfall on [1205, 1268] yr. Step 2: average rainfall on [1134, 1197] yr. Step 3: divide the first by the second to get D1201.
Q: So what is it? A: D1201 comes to 0.90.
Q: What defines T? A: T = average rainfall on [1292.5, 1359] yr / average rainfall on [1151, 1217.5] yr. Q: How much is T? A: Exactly 0.9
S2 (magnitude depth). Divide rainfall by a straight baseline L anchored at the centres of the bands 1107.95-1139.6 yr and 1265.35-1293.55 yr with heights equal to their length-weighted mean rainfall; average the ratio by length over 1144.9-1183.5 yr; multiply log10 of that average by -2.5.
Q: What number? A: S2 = -0.118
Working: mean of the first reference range 93.7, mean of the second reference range 83.9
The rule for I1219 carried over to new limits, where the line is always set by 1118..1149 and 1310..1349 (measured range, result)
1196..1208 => 3.8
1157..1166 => -2.2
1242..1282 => 0.2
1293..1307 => -0.8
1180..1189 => 0.1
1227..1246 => -0.3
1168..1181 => -1.0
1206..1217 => 0.5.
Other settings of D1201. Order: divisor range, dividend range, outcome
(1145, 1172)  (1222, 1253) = 0.83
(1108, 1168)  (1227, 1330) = 0.86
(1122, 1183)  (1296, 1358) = 0.82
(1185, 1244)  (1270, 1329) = 1.04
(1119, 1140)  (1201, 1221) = 0.85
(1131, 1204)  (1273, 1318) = 0.92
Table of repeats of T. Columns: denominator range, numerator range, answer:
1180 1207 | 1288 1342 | 1.14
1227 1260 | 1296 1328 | 0.97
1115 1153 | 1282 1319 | 0.90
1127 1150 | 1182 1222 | 0.82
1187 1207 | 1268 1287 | 1.26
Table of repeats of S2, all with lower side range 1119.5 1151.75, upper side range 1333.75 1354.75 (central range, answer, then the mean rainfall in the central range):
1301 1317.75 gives -0.06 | 86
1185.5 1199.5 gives 0.25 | 71.3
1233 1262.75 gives 0.01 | 85.3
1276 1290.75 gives -0.01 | 83.9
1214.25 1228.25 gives -0.02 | 89.3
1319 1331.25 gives 0.00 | 79.9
